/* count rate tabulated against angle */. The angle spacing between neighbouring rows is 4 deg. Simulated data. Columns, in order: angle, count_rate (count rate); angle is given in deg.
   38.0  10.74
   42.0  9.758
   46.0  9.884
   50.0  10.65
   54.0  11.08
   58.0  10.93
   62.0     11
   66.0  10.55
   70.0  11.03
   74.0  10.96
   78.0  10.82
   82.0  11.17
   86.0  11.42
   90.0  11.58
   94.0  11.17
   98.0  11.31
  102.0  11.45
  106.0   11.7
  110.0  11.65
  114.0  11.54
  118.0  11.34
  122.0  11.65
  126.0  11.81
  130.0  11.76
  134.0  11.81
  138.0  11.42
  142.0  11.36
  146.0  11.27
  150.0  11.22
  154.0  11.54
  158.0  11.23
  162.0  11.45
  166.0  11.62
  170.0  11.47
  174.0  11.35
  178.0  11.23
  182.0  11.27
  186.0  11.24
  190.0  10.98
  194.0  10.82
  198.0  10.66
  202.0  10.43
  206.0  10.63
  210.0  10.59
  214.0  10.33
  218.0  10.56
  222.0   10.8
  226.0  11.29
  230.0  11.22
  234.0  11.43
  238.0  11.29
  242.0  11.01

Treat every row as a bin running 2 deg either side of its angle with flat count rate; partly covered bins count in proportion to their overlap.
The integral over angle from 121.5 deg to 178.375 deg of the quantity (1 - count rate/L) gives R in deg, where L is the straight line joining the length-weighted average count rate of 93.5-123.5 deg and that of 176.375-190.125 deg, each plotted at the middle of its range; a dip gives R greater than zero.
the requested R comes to -0.8 deg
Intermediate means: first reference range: 11.5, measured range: 11.5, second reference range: 11.2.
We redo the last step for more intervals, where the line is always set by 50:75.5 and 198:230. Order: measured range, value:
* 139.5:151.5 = -0.6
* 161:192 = -1.7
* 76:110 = -1.5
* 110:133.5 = -1.8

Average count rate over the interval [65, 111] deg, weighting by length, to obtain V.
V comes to 11.2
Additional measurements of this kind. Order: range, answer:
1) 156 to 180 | 11.4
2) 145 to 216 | 11.1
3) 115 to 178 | 11.5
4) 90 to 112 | 11.5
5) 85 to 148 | 11.5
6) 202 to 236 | 10.8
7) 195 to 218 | 10.5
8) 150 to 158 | 11.4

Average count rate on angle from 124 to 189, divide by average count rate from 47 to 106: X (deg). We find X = 1.03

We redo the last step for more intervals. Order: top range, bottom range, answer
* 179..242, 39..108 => 1.00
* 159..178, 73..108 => 1.01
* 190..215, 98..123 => 0.92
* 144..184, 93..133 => 0.98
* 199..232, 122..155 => 0.93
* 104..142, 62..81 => 1.07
